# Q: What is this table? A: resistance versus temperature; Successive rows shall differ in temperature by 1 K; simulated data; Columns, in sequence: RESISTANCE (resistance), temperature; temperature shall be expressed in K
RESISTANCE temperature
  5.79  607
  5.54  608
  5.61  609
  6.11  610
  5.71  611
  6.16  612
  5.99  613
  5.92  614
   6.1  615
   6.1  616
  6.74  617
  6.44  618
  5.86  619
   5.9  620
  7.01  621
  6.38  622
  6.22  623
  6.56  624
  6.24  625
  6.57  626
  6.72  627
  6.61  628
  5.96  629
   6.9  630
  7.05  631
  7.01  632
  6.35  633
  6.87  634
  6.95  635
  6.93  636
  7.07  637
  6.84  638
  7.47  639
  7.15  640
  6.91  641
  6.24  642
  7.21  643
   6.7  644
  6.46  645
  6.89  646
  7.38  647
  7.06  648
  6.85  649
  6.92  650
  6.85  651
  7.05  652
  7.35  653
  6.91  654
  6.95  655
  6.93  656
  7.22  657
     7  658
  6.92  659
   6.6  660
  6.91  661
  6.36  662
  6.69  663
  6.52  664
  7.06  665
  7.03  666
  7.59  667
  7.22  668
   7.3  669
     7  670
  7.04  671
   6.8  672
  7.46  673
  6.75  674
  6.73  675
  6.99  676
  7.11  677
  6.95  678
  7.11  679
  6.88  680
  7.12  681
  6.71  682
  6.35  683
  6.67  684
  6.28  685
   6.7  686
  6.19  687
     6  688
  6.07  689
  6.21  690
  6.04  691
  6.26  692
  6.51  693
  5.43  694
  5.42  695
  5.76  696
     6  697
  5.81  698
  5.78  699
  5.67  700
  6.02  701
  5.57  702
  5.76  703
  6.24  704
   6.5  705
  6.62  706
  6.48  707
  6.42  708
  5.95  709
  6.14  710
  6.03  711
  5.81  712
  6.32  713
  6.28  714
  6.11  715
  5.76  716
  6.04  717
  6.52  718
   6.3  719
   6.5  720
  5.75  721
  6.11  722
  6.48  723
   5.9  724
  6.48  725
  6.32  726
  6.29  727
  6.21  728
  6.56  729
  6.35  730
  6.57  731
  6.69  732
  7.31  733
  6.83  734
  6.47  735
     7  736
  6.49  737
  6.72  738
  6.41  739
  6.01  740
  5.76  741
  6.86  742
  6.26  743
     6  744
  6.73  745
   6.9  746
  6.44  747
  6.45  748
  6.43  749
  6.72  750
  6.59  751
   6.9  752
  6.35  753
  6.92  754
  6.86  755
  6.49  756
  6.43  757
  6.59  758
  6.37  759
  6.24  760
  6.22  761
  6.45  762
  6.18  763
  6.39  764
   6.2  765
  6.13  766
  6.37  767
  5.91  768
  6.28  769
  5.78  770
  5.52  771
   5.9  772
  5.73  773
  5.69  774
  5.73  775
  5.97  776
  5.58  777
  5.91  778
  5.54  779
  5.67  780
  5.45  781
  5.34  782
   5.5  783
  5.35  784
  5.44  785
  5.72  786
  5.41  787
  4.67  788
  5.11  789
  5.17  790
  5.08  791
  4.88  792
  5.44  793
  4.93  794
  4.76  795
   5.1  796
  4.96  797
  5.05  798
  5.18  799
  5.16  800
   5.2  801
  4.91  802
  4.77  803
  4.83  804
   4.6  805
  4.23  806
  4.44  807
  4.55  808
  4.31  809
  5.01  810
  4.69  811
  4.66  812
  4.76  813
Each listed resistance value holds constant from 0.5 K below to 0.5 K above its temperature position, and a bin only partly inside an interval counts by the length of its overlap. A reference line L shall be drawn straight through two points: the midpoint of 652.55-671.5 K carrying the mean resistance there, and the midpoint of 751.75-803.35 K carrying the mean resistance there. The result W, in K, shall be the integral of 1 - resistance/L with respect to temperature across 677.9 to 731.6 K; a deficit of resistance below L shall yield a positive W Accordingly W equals 2.3 K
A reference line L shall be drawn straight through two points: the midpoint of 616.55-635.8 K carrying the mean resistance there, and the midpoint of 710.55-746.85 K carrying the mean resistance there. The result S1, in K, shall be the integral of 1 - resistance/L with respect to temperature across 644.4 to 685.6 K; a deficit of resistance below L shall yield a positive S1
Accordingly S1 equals -2.8 K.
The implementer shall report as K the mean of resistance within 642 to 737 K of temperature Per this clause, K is 6.53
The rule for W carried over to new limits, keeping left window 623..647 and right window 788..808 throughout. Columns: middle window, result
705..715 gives -0.5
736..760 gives -4.5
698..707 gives 0.0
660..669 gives -0.7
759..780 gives -3.0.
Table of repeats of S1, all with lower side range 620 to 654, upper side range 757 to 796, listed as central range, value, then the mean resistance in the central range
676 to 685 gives -0.5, 6.84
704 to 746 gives -1.7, 6.36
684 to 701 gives 0.9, 6.03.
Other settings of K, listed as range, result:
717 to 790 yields 6.18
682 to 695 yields 6.21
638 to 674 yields 6.97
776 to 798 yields 5.3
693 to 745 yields 6.22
